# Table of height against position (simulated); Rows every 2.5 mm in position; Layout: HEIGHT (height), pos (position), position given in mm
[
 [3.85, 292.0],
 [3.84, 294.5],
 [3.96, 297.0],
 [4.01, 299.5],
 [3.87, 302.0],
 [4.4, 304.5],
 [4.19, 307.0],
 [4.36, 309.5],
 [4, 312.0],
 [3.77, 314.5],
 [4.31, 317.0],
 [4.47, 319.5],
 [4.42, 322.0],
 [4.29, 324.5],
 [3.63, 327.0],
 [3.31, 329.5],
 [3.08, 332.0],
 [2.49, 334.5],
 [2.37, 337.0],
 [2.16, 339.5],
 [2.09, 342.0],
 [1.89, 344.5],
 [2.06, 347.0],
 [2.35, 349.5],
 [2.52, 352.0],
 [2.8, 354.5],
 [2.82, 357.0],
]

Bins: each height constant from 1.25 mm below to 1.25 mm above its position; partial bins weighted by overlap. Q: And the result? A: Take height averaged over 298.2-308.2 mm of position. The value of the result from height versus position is 4.12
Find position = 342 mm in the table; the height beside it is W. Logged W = 2.09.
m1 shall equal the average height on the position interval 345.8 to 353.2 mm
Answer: 2.31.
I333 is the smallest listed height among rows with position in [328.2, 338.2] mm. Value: 2.37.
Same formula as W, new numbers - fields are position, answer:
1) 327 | 3.63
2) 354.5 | 2.8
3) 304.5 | 4.4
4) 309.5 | 4.36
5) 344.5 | 1.89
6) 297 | 3.96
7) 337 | 2.37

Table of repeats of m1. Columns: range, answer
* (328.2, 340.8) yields 2.68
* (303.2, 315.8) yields 4.14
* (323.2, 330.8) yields 3.74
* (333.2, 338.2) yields 2.44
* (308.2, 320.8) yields 4.18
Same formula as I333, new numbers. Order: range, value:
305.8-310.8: 4.19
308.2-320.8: 3.77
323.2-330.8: 3.31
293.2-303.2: 3.84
